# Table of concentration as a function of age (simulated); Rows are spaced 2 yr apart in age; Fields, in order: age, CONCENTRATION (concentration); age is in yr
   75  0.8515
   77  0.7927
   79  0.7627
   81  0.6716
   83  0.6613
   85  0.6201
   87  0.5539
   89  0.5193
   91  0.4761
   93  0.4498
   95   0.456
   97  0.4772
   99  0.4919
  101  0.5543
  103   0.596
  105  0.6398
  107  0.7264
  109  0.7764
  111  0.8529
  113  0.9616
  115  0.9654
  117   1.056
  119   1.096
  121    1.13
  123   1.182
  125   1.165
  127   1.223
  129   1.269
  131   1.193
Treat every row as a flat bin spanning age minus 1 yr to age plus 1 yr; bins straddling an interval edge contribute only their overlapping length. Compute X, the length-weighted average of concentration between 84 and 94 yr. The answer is 0.524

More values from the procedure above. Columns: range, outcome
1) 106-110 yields 0.751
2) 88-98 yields 0.476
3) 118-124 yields 1.14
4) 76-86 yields 0.702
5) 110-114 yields 0.907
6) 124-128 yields 1.19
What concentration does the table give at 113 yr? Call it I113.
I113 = 0.9616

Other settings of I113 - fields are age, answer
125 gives 1.165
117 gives 1.056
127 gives 1.223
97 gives 0.4772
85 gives 0.6201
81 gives 0.6716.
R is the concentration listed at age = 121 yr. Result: 1.13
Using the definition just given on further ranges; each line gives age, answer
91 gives 0.4761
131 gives 1.193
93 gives 0.4498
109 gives 0.7764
